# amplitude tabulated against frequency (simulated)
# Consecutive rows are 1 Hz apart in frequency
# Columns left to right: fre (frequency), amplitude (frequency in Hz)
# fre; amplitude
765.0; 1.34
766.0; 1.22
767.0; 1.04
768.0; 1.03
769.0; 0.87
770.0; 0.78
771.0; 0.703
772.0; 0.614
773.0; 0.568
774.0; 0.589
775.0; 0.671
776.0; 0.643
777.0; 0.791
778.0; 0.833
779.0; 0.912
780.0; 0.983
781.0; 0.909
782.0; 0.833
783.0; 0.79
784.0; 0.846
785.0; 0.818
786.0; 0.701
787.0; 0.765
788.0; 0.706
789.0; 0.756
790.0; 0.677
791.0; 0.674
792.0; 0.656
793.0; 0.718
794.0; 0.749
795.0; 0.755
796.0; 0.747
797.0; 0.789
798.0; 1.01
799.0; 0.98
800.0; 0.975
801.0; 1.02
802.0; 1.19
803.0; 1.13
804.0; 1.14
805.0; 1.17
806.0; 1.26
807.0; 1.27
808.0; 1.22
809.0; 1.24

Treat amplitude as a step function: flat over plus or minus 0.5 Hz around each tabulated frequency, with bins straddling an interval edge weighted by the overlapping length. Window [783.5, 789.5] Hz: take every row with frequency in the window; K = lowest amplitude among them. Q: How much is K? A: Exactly 0.701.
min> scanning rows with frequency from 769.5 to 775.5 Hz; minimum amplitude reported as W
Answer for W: 0.568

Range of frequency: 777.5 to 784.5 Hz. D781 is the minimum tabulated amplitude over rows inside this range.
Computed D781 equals 0.79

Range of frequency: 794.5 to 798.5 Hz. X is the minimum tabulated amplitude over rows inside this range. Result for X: 0.747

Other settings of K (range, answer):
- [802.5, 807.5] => 1.13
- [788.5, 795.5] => 0.656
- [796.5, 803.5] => 0.789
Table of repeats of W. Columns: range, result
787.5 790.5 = 0.677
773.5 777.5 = 0.589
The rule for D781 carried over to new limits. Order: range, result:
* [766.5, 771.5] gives 0.703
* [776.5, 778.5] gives 0.791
